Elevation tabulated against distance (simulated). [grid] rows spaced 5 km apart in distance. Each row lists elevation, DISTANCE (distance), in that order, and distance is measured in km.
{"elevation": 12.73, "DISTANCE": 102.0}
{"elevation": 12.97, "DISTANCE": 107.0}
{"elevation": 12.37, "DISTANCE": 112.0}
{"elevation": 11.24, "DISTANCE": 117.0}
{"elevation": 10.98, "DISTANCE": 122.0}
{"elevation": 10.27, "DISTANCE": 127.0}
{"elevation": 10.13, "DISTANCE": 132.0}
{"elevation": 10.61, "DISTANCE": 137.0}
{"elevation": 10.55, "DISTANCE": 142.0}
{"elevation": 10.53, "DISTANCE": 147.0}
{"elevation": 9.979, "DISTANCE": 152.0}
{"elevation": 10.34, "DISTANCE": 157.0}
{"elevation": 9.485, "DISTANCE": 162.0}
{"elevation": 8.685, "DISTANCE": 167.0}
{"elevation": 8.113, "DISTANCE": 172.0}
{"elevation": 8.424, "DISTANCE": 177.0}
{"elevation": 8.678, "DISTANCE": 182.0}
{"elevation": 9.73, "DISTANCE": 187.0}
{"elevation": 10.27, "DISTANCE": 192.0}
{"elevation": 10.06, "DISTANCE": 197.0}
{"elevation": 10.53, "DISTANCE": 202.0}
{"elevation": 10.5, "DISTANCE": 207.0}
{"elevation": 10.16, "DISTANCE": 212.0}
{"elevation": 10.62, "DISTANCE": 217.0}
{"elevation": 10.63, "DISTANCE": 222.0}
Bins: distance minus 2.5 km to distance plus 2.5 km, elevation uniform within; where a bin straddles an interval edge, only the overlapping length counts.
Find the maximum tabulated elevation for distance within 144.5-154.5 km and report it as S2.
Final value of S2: 10.53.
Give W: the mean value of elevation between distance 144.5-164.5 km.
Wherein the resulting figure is 10.1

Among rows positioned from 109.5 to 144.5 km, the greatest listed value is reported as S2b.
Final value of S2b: 12.37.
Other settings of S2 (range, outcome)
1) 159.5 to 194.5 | 10.27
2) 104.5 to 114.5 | 12.97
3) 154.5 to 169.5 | 10.34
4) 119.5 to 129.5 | 10.98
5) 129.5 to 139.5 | 10.61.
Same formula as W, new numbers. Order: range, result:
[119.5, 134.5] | 10.5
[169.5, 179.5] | 8.27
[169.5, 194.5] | 9.04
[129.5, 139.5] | 10.4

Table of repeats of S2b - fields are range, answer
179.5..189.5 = 9.73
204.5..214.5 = 10.5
